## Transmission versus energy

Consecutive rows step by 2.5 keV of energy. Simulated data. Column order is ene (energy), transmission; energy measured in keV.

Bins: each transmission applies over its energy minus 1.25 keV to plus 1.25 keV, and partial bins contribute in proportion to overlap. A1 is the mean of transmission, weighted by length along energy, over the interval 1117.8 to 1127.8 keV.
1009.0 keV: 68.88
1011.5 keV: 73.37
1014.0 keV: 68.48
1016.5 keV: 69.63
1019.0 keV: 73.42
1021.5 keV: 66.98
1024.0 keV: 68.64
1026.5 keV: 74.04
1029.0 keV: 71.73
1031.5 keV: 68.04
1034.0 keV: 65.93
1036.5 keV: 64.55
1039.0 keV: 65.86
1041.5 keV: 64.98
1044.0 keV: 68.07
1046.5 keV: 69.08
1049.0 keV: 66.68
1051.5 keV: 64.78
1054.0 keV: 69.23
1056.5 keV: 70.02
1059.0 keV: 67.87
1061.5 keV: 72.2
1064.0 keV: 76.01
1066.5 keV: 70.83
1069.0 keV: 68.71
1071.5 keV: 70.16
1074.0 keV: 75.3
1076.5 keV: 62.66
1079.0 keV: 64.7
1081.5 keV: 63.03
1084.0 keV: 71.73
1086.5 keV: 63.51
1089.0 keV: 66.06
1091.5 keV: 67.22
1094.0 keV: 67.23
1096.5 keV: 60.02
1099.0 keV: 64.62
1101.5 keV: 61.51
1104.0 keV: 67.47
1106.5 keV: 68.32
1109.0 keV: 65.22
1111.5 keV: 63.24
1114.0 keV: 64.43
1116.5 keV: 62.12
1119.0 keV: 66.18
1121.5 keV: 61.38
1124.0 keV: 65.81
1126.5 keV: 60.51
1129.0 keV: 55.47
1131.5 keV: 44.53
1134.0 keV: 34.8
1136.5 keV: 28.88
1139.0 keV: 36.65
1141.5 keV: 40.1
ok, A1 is 63.4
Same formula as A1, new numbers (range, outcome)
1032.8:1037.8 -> 65.2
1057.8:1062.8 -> 70.1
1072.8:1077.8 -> 68.9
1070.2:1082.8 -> 67.2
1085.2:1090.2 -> 64.8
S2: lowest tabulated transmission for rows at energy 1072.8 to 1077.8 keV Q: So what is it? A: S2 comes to 62.66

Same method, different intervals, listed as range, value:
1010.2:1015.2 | 68.48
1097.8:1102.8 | 61.51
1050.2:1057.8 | 64.78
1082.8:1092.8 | 63.51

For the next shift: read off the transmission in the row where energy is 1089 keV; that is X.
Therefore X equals 66.06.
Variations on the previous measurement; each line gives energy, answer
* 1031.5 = 68.04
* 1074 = 75.3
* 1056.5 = 70.02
